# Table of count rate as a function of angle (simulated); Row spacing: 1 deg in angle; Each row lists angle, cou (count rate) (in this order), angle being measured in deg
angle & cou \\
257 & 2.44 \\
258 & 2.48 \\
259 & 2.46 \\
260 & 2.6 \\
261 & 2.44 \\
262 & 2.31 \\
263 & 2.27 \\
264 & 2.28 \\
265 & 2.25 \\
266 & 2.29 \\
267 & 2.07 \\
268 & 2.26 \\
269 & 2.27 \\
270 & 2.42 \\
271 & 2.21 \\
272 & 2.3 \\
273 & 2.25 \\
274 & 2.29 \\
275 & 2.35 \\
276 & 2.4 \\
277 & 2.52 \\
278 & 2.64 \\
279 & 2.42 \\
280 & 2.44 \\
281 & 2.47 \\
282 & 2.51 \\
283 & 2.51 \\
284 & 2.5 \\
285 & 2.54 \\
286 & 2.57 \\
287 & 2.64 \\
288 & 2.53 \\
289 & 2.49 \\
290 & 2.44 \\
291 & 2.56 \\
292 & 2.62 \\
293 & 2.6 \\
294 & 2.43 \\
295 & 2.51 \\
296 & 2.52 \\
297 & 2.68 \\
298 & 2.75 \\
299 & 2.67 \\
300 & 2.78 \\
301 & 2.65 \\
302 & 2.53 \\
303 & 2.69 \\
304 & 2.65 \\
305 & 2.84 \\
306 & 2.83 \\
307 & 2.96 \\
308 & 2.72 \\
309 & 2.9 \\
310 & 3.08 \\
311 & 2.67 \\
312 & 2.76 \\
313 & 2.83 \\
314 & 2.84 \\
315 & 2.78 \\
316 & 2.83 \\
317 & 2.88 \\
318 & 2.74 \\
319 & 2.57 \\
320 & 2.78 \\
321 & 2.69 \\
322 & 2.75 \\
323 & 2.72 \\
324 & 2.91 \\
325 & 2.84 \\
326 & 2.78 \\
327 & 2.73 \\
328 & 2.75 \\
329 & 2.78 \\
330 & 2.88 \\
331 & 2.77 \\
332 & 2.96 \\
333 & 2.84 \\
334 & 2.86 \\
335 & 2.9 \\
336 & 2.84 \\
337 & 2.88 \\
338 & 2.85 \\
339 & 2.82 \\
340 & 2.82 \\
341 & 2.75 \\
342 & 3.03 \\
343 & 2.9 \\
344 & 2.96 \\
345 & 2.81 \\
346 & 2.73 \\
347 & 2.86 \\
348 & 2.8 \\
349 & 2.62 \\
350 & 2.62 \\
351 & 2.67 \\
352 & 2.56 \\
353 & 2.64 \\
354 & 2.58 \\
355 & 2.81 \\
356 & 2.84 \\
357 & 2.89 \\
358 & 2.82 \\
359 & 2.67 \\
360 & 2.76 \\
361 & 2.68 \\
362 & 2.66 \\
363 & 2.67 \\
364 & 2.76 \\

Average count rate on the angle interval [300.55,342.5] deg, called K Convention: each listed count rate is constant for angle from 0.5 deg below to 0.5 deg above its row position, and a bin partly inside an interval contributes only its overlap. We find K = 2.8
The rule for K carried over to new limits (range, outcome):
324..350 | 2.83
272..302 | 2.52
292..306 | 2.64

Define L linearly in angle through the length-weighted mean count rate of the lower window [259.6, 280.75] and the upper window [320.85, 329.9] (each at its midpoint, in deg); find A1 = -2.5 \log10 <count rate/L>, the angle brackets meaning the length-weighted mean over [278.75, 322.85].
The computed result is -0.03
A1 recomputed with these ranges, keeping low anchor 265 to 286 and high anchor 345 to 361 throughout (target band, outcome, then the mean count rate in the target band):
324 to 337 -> -0.08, 2.83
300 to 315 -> -0.10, 2.78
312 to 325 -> -0.08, 2.78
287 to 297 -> -0.03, 2.54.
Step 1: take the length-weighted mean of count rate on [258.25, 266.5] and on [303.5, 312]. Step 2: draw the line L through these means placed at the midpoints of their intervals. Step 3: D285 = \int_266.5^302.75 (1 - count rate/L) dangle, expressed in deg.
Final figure 1.5 deg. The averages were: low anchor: 2.37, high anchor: 2.83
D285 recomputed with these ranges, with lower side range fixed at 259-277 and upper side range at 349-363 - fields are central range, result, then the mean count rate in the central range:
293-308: -1.3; 2.68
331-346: -1.4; 2.86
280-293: -0.7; 2.53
